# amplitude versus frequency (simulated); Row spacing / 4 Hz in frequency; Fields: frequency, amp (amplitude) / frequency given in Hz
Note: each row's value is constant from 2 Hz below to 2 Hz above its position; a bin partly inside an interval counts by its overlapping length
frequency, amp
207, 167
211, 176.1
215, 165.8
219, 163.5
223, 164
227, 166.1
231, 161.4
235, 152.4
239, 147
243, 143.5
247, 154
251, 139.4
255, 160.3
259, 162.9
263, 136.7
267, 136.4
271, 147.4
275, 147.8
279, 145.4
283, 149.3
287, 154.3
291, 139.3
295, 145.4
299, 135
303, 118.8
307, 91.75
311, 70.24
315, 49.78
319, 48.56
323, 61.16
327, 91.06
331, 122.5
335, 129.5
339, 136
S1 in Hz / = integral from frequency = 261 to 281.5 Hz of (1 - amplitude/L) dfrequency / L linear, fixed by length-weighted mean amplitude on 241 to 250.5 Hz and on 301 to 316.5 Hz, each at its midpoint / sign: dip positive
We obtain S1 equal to -3.7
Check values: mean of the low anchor 147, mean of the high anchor 83.7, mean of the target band 143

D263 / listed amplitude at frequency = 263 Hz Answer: 136.7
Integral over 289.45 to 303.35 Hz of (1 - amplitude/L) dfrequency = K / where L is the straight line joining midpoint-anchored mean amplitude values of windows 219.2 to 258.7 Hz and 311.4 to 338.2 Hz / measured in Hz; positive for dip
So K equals -3.6 Hz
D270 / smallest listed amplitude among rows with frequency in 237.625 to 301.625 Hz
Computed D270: 135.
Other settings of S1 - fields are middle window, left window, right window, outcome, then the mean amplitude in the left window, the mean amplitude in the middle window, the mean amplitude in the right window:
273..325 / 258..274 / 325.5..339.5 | 8.44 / 145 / 112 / 119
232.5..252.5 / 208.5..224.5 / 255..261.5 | 1.85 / 167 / 148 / 160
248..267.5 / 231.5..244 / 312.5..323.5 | -3.59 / 150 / 148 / 52.9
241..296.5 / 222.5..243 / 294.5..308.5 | -3.91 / 156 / 147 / 121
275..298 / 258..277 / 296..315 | -4.47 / 145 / 146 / 100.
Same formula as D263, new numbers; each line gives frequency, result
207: 167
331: 122.5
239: 147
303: 118.8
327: 91.06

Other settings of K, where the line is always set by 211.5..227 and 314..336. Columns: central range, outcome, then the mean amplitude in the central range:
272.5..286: -3.32 Hz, 148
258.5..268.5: -0.89 Hz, 143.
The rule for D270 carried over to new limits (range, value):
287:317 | 49.78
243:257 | 139.4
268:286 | 145.4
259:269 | 136.4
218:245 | 143.5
